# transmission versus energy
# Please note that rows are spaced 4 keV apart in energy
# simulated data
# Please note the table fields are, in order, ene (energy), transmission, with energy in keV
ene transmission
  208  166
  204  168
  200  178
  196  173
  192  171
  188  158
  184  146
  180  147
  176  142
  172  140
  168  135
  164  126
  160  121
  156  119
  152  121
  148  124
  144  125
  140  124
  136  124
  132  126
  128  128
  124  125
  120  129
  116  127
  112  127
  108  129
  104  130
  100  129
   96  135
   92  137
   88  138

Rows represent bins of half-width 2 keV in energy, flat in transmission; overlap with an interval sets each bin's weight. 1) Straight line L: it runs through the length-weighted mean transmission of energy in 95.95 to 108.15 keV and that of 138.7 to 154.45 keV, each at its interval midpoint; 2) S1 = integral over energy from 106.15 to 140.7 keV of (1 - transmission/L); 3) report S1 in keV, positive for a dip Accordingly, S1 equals 0.1 keV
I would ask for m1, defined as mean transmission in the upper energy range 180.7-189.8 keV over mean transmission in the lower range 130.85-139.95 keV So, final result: 1.2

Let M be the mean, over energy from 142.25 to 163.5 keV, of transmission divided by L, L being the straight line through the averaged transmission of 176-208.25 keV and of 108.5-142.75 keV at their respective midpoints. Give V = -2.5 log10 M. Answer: 0.15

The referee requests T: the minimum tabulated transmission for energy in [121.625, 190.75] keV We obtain 119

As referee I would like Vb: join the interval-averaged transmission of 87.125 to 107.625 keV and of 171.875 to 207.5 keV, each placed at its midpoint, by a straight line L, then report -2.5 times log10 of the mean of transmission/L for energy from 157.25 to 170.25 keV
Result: 0.19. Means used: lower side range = 133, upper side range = 159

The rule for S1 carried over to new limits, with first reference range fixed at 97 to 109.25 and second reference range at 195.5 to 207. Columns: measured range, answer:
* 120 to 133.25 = 1.3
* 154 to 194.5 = 5.1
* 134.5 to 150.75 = 2.5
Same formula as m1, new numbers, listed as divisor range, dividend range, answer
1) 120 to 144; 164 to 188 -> 1.13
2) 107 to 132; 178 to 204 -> 1.28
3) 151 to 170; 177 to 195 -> 1.25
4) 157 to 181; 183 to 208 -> 1.24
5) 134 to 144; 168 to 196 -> 1.22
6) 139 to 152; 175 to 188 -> 1.19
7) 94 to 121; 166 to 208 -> 1.21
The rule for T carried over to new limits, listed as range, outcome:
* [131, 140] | 124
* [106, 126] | 125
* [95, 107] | 129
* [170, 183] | 140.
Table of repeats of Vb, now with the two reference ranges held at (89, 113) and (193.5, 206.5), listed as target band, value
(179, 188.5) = 0.11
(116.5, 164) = 0.19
